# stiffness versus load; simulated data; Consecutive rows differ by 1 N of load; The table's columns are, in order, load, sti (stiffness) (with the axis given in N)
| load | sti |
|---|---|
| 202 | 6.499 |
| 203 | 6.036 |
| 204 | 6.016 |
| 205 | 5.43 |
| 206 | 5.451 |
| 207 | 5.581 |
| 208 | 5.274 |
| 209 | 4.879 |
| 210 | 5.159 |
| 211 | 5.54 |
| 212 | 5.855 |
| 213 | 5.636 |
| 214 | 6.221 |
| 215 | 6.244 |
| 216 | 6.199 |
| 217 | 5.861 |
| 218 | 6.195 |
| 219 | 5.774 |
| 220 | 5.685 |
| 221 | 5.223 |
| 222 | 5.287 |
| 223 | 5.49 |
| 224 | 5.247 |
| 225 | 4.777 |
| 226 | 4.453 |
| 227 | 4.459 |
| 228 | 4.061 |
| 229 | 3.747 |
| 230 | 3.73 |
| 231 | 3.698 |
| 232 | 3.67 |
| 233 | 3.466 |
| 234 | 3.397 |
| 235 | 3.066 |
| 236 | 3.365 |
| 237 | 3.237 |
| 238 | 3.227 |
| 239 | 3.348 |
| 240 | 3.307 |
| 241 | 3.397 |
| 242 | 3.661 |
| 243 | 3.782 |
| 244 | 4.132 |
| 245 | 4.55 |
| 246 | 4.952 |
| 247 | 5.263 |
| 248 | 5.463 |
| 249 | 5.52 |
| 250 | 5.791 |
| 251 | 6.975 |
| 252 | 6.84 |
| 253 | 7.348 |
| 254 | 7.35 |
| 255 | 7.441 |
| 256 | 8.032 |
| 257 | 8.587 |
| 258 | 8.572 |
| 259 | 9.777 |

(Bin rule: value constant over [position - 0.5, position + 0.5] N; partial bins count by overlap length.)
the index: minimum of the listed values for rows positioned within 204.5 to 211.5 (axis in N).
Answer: 4.879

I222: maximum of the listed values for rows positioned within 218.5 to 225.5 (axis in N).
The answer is 5.774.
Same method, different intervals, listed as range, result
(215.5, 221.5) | 6.199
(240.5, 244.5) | 4.132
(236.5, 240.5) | 3.348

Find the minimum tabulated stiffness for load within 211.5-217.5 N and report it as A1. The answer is 5.636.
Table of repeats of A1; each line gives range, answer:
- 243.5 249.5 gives 4.132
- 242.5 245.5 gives 3.782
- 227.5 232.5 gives 3.67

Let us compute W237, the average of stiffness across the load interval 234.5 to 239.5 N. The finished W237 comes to 3.25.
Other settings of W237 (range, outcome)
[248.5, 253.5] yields 6.49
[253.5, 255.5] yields 7.4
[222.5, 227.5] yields 4.89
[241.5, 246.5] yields 4.22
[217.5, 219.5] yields 5.98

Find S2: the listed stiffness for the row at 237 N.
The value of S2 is 3.237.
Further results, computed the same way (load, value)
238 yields 3.227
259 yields 9.777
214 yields 6.221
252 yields 6.84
